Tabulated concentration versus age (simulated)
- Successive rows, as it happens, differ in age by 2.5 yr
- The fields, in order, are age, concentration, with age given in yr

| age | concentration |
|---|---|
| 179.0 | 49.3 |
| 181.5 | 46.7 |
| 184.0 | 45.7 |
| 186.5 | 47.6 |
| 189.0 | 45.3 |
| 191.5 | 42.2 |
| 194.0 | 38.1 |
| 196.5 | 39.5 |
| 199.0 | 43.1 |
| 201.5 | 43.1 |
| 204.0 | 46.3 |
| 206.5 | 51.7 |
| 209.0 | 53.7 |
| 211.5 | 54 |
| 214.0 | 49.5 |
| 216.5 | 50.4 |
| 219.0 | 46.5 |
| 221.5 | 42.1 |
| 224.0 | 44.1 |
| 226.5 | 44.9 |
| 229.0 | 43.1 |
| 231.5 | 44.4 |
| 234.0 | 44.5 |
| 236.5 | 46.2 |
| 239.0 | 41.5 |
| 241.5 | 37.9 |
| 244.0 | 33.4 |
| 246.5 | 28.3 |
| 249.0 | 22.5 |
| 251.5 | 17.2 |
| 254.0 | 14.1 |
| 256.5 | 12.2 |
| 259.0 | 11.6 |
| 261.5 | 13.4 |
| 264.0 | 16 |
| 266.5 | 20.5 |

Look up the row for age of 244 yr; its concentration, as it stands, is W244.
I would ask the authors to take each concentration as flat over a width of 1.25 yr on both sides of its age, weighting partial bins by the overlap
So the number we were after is 33.4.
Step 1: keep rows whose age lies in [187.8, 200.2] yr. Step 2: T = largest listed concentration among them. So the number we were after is 45.3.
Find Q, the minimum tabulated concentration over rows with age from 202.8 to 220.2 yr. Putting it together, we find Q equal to 46.3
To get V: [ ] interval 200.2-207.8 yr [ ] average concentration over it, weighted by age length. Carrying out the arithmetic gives 47.1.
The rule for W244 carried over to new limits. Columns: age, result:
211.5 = 54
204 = 46.3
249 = 22.5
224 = 44.1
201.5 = 43.1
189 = 45.3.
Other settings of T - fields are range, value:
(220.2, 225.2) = 44.1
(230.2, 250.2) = 46.2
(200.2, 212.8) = 54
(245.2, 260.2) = 28.3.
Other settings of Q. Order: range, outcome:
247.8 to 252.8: 17.2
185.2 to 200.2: 38.1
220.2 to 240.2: 41.5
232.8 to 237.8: 44.5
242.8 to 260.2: 11.6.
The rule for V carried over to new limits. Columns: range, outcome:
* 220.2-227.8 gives 43.7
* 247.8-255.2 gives 17.9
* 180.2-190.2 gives 46.3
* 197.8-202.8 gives 43.1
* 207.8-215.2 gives 52.4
